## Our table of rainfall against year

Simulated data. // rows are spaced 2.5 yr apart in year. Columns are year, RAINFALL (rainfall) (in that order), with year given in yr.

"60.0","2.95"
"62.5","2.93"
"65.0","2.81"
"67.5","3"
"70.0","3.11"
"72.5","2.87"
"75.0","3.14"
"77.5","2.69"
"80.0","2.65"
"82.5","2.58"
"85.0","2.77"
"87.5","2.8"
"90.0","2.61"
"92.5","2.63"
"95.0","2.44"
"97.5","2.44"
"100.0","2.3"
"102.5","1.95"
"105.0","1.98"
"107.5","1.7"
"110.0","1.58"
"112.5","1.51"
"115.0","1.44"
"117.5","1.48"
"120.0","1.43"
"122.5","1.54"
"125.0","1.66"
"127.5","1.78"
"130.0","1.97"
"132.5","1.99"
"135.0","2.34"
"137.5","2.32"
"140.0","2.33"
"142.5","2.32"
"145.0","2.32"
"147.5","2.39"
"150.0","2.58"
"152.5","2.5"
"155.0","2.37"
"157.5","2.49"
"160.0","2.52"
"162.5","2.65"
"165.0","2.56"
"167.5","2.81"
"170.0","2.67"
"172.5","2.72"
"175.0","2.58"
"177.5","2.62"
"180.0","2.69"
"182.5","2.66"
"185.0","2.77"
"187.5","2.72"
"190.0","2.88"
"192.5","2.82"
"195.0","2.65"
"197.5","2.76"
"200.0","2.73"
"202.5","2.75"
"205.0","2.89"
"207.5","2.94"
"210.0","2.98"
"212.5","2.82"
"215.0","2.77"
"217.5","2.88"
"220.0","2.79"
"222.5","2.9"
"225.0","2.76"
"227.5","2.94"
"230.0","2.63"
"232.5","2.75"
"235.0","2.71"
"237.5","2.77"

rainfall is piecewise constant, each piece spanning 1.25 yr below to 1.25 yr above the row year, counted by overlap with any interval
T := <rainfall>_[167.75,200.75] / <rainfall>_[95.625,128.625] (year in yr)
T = 1.54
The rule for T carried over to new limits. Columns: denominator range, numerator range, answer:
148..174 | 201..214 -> 1.11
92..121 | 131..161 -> 1.25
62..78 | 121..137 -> 0.64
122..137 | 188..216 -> 1.47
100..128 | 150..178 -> 1.55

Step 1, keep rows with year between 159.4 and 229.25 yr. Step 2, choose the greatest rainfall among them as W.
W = 2.98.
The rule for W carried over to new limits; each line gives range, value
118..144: 2.34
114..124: 1.54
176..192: 2.88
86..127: 2.8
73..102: 3.14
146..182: 2.81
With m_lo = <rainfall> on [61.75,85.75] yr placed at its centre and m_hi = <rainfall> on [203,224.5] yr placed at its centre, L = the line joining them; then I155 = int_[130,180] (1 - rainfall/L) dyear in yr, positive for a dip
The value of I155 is 6.8 yr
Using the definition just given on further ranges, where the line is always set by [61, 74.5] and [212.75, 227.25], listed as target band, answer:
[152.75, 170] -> 1.8 yr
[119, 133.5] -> 5.9 yr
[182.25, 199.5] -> 0.6 yr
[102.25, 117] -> 6.3 yr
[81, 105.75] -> 4.0 yr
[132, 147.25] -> 3.2 yr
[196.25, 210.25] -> 0.1 yr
